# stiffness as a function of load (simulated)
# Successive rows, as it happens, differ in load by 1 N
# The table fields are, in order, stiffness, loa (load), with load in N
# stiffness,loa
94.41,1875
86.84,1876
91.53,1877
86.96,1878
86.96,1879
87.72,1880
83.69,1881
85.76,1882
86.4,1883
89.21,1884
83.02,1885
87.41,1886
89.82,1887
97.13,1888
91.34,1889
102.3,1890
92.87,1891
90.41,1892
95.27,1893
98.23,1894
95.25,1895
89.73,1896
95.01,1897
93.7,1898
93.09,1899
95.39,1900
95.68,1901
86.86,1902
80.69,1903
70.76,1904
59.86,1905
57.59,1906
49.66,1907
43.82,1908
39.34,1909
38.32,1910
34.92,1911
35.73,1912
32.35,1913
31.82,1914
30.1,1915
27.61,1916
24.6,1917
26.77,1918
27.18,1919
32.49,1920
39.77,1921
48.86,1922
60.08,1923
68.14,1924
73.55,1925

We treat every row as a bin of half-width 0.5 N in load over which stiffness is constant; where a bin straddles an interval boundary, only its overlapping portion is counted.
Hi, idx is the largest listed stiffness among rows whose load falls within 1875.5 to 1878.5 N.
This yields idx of 91.53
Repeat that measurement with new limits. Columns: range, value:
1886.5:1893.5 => 102.3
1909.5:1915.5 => 38.32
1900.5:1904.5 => 95.68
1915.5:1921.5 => 39.77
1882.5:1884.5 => 89.21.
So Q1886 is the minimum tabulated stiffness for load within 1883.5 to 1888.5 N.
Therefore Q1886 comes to 83.02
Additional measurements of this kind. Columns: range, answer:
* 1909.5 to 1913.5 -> 32.35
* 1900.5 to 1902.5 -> 86.86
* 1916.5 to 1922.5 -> 24.6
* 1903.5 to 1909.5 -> 39.34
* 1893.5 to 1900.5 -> 89.73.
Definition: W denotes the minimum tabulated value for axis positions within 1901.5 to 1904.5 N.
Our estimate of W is 70.76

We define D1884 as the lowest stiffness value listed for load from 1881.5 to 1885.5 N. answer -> 83.02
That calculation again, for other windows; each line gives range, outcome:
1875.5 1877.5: 86.84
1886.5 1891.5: 89.82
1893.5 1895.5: 95.25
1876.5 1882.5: 83.69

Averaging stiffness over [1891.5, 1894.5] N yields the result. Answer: 94.6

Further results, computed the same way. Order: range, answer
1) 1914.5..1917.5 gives 27.4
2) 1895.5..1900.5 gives 93.4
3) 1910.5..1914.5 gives 33.7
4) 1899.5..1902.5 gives 92.6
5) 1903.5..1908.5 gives 56.3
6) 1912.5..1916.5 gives 30.5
